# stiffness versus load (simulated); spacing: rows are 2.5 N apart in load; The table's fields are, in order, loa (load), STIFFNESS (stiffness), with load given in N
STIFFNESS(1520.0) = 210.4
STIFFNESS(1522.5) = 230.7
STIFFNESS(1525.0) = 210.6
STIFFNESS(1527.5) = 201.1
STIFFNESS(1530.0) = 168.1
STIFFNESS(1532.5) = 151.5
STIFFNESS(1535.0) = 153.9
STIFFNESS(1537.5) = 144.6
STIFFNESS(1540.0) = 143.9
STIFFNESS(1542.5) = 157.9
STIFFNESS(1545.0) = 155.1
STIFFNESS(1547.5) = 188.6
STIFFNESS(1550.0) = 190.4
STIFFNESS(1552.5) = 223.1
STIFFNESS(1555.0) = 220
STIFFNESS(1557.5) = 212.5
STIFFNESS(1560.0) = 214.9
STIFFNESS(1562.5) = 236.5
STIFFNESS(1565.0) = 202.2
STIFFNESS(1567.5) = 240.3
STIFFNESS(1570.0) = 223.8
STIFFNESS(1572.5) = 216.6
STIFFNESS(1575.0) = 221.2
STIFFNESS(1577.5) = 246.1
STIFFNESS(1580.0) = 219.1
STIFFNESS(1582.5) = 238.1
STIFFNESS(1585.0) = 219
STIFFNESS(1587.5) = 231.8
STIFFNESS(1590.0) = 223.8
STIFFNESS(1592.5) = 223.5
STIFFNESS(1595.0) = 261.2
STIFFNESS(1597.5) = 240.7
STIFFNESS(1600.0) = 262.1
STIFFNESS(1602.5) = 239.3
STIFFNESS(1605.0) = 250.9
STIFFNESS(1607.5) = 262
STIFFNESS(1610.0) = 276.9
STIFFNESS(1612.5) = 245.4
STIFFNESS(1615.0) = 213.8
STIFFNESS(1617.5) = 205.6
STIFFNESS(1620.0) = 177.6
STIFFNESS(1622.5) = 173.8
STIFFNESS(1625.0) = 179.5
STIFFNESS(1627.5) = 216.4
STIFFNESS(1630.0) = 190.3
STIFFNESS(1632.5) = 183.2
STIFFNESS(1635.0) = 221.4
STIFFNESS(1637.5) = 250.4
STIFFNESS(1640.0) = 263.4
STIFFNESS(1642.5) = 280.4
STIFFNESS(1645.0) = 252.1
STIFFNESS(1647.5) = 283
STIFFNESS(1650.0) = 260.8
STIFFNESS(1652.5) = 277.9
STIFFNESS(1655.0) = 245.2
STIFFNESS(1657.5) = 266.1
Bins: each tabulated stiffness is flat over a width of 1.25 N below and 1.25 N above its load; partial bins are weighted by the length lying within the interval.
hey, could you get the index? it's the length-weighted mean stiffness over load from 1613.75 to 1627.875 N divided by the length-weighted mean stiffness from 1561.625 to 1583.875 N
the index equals 0.9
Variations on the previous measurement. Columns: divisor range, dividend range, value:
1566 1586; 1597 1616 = 1.10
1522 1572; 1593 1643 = 1.18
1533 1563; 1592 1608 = 1.35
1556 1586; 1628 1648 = 1.06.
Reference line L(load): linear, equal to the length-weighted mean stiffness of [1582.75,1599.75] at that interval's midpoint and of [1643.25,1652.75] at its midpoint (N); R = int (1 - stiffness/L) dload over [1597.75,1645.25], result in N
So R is 4.5 N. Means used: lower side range 235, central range 228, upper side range 268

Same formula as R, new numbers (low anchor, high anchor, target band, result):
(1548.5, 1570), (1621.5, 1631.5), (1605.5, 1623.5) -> -2.64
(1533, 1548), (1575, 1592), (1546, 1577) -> -4.11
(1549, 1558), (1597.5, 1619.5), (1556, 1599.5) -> -0.58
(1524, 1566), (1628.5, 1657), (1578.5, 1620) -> -3.21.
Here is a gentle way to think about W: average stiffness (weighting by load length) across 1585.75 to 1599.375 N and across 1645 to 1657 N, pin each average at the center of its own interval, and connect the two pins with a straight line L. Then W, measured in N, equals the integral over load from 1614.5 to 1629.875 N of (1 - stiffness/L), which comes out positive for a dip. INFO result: 3.5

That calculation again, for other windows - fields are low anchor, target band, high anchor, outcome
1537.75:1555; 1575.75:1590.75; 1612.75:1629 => -3.36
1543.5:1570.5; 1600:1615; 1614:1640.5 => -3.33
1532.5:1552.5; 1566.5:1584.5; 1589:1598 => -1.45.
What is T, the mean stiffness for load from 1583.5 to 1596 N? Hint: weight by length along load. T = 231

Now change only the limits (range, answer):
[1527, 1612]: 214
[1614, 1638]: 200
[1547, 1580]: 219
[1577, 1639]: 226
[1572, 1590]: 228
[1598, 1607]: 251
